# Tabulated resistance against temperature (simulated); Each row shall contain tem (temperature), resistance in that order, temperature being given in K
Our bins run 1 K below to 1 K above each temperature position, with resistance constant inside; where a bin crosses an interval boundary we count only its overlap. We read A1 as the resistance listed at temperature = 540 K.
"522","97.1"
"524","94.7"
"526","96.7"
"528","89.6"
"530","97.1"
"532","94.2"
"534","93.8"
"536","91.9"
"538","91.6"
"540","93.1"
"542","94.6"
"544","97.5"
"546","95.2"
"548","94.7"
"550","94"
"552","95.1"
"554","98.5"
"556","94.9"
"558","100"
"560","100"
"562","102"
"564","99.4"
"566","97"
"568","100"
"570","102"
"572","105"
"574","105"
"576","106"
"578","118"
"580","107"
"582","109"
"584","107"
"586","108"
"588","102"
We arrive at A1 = 93.1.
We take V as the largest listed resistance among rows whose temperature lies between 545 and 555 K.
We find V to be 98.5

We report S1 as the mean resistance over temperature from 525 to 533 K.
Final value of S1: 94.4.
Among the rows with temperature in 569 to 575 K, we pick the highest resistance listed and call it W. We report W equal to 105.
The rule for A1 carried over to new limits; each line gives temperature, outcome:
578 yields 118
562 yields 102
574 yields 105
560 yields 100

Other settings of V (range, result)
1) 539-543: 94.6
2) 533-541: 93.8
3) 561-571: 102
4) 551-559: 100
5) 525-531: 97.1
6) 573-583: 118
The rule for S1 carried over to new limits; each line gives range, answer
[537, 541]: 92.3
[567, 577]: 104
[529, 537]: 94.2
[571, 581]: 108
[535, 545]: 93.7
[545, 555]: 95.5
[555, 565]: 99.3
